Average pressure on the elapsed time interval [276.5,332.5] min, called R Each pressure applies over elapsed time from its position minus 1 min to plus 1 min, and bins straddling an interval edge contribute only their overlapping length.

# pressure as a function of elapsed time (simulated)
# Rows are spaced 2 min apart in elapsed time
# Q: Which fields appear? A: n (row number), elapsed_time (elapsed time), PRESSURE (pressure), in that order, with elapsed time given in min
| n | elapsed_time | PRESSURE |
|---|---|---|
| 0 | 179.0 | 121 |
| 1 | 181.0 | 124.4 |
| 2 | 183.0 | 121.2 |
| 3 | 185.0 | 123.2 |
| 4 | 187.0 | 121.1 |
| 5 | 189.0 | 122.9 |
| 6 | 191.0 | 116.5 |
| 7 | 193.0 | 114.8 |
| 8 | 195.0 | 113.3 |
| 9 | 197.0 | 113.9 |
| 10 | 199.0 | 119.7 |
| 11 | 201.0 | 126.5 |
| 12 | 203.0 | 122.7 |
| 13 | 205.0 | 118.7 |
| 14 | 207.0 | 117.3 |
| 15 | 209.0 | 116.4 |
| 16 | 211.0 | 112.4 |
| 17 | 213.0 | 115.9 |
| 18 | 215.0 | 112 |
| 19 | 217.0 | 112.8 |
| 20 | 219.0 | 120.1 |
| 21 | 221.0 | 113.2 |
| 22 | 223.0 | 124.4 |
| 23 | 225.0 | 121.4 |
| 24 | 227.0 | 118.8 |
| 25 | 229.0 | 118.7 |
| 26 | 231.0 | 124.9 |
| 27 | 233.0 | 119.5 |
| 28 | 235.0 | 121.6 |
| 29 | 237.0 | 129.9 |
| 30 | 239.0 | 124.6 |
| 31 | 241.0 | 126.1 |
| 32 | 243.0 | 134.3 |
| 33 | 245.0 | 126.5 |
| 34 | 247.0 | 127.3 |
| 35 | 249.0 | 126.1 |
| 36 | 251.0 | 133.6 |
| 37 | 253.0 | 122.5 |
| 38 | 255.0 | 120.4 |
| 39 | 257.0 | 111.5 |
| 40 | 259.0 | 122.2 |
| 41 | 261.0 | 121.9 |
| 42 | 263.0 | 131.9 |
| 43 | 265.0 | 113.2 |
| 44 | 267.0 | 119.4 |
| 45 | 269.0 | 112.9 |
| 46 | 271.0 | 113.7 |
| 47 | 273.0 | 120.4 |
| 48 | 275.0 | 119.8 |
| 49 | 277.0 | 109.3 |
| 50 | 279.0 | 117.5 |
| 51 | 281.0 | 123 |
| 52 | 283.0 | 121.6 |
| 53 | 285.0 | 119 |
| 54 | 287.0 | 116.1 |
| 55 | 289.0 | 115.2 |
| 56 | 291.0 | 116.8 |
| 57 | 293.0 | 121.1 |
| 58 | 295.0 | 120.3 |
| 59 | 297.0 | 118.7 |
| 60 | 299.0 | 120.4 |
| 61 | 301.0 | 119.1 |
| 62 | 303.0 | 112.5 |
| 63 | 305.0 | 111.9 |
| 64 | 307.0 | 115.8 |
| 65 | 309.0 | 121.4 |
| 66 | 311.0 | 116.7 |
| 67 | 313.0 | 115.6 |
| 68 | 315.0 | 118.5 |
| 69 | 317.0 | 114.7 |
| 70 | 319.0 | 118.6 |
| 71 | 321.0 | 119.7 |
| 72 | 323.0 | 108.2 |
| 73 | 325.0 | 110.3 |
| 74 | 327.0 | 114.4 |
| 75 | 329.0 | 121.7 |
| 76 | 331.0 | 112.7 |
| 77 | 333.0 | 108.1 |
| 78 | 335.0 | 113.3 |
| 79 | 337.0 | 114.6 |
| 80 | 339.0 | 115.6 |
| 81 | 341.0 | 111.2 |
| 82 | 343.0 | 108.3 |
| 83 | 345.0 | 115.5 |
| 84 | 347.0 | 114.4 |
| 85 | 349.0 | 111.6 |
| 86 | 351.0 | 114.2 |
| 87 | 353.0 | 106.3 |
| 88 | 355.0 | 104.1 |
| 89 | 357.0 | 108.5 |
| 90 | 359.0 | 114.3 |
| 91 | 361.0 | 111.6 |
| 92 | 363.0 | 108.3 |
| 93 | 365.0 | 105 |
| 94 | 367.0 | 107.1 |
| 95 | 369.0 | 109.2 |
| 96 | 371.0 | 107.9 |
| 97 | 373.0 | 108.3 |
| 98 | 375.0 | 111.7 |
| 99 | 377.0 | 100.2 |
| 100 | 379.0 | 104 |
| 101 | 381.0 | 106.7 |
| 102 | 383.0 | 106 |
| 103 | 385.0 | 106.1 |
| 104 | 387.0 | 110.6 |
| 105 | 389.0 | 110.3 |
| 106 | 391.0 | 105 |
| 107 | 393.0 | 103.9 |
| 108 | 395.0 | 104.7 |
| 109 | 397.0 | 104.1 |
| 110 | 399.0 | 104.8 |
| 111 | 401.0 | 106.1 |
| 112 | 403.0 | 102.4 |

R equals 117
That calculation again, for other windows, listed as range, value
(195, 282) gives 120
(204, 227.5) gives 117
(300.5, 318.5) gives 116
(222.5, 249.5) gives 125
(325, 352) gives 113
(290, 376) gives 113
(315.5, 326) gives 114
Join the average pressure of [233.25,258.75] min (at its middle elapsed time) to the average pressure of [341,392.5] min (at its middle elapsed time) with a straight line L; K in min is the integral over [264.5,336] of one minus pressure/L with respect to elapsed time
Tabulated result 0.73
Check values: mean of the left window 125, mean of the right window 109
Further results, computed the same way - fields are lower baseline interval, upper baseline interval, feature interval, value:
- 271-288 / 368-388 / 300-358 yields -0.60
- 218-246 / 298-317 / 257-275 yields 0.19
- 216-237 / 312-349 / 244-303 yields -1.28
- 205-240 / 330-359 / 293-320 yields -0.85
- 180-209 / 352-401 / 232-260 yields -2.09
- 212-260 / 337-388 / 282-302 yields -0.43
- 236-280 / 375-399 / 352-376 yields 0.04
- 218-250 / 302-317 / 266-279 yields 0.40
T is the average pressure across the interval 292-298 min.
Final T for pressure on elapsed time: 120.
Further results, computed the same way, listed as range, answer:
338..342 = 113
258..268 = 122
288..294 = 118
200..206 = 123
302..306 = 112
